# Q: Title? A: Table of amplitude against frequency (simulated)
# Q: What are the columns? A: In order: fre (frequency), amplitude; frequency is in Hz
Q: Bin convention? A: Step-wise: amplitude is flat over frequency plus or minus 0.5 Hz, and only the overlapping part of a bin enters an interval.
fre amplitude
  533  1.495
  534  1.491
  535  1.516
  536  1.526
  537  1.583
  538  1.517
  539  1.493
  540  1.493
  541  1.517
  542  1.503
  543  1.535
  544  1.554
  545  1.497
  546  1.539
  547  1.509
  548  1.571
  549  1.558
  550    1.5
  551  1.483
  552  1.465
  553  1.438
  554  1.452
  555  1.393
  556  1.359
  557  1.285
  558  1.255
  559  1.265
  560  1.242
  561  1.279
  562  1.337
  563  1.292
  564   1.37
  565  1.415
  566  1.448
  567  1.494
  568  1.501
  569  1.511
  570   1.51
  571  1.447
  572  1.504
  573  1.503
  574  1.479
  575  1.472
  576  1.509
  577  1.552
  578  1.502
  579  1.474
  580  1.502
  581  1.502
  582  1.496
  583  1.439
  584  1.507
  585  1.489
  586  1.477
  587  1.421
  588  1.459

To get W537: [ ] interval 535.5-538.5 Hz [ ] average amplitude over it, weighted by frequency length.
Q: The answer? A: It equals 1.54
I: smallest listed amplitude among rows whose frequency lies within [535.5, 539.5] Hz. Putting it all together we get 1.493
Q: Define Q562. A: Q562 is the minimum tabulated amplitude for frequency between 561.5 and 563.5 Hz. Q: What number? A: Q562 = 1.292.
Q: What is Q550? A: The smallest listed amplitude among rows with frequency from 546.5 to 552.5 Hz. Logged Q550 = 1.465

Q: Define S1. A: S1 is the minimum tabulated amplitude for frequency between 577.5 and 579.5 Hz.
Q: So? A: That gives 1.474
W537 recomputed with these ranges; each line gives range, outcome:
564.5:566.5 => 1.43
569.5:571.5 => 1.48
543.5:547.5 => 1.52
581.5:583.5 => 1.47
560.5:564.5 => 1.32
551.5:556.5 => 1.42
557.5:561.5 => 1.26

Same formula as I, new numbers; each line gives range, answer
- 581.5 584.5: 1.439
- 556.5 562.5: 1.242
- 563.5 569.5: 1.37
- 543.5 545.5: 1.497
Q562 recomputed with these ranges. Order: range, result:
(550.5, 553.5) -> 1.438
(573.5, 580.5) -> 1.472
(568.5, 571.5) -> 1.447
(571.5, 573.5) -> 1.503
